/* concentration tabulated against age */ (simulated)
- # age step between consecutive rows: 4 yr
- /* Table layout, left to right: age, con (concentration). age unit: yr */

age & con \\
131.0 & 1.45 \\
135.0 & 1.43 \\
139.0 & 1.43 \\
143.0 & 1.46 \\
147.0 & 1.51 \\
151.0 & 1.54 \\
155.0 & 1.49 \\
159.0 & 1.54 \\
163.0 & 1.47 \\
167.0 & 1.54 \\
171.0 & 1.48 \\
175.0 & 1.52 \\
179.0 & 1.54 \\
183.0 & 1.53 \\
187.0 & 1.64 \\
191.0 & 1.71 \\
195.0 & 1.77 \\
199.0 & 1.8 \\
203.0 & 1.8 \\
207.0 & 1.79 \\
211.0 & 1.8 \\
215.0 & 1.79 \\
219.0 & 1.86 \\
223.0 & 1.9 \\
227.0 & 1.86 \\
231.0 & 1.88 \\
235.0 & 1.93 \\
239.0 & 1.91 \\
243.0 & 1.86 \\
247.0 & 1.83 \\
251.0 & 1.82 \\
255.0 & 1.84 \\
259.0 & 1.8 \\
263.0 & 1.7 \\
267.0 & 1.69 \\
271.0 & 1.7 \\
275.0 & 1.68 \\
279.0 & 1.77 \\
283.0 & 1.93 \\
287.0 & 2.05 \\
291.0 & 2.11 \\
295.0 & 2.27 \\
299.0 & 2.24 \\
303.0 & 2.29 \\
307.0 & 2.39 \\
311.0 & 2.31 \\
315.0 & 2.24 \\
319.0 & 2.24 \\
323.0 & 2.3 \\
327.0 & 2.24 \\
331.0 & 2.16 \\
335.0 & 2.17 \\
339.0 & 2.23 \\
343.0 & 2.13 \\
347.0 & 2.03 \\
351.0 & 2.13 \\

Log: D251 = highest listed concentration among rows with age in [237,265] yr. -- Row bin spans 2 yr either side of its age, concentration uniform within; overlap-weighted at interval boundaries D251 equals 1.91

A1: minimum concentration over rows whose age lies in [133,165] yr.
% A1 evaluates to 1.43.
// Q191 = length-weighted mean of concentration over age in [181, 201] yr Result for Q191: 1.69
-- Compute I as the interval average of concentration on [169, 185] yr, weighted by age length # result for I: 1.52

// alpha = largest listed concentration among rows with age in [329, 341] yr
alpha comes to 2.23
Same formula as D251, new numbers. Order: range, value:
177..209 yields 1.8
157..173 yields 1.54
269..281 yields 1.77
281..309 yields 2.39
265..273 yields 1.7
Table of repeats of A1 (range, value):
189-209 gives 1.71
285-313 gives 2.05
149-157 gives 1.49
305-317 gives 2.24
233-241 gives 1.91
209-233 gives 1.79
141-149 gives 1.46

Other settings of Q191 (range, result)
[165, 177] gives 1.51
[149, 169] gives 1.52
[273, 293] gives 1.91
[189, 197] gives 1.74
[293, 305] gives 2.27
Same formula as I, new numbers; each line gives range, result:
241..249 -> 1.85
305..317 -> 2.31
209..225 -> 1.84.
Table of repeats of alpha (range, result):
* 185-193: 1.71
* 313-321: 2.24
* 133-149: 1.51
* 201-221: 1.86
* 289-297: 2.27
